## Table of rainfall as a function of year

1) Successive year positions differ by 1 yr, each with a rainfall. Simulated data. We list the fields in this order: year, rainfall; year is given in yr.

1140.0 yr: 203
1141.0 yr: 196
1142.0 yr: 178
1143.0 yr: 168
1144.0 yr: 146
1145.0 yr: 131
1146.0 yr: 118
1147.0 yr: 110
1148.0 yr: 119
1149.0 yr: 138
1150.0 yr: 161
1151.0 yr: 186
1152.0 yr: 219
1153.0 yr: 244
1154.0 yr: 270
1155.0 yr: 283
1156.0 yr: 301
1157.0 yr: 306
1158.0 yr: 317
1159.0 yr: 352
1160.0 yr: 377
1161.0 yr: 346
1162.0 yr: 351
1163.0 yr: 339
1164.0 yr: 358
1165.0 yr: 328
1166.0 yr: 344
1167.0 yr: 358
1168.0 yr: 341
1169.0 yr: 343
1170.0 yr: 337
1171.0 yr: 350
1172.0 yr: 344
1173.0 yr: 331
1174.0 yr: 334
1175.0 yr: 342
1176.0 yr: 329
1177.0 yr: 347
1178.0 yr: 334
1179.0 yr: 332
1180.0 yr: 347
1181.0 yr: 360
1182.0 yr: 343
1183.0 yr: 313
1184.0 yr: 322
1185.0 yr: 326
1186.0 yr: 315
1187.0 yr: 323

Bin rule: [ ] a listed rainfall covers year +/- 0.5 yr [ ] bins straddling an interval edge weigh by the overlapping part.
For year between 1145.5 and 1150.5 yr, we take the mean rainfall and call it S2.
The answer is 129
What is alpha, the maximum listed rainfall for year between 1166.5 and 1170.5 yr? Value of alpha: 358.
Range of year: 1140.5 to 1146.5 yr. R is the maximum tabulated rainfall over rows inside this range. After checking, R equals 196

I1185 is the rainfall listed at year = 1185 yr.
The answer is 326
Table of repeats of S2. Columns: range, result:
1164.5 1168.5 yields 343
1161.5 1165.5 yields 344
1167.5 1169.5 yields 342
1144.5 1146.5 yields 124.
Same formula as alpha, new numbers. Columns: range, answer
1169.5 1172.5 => 350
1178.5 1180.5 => 347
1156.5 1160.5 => 377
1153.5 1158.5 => 317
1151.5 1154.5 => 270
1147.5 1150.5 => 161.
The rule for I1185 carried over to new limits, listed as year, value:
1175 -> 342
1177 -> 347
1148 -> 119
